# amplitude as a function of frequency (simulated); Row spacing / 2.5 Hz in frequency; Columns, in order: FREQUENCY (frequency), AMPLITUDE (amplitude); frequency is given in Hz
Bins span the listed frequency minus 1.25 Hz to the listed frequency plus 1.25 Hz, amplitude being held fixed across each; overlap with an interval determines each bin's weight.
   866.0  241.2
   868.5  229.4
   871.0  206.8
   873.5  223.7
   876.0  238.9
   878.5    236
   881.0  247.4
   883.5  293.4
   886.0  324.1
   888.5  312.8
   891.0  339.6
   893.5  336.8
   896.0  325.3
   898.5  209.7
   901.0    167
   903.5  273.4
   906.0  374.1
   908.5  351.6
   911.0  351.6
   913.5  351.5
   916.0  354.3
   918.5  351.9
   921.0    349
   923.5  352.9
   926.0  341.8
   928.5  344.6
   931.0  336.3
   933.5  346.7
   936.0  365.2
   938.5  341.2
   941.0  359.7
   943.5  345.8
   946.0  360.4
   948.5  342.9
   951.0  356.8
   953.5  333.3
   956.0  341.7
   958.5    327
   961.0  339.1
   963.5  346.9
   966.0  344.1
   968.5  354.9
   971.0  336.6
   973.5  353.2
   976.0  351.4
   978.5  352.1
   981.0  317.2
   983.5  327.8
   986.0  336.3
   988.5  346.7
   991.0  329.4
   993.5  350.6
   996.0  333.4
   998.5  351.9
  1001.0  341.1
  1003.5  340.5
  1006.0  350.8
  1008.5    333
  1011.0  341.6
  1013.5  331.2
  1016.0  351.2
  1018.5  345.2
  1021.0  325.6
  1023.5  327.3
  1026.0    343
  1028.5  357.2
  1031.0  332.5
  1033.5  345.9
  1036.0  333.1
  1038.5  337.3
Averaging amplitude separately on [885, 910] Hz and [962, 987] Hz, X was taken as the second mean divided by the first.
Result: 1.1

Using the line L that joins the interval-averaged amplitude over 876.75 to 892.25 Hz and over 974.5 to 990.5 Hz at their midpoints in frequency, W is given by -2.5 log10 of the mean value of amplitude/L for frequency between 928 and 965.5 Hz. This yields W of -0.08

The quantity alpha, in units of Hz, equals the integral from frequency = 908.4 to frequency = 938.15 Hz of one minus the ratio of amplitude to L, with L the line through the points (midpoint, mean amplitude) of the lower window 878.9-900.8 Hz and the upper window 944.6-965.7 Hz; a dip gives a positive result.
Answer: -3.0 Hz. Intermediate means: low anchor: 290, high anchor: 344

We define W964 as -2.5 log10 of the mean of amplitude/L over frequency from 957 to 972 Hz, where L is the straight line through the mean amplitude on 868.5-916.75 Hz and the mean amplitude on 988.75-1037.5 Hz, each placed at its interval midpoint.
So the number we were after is -0.07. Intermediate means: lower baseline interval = 288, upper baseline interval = 340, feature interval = 342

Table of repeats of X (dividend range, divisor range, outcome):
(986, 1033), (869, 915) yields 1.19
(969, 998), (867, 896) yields 1.24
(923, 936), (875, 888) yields 1.28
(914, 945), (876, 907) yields 1.23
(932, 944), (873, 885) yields 1.40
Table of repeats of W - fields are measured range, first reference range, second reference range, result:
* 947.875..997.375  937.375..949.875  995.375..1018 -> 0.02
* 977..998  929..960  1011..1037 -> 0.02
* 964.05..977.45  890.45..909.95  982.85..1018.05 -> -0.07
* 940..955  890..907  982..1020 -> -0.12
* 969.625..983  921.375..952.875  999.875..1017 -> 0.01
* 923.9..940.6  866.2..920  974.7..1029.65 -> -0.13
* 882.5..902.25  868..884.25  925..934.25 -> -0.08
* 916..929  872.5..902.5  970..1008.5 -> -0.18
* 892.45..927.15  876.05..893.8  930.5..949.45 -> 0.00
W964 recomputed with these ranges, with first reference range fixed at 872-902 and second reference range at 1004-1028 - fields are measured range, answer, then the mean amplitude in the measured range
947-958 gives -0.12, 343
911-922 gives -0.22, 352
